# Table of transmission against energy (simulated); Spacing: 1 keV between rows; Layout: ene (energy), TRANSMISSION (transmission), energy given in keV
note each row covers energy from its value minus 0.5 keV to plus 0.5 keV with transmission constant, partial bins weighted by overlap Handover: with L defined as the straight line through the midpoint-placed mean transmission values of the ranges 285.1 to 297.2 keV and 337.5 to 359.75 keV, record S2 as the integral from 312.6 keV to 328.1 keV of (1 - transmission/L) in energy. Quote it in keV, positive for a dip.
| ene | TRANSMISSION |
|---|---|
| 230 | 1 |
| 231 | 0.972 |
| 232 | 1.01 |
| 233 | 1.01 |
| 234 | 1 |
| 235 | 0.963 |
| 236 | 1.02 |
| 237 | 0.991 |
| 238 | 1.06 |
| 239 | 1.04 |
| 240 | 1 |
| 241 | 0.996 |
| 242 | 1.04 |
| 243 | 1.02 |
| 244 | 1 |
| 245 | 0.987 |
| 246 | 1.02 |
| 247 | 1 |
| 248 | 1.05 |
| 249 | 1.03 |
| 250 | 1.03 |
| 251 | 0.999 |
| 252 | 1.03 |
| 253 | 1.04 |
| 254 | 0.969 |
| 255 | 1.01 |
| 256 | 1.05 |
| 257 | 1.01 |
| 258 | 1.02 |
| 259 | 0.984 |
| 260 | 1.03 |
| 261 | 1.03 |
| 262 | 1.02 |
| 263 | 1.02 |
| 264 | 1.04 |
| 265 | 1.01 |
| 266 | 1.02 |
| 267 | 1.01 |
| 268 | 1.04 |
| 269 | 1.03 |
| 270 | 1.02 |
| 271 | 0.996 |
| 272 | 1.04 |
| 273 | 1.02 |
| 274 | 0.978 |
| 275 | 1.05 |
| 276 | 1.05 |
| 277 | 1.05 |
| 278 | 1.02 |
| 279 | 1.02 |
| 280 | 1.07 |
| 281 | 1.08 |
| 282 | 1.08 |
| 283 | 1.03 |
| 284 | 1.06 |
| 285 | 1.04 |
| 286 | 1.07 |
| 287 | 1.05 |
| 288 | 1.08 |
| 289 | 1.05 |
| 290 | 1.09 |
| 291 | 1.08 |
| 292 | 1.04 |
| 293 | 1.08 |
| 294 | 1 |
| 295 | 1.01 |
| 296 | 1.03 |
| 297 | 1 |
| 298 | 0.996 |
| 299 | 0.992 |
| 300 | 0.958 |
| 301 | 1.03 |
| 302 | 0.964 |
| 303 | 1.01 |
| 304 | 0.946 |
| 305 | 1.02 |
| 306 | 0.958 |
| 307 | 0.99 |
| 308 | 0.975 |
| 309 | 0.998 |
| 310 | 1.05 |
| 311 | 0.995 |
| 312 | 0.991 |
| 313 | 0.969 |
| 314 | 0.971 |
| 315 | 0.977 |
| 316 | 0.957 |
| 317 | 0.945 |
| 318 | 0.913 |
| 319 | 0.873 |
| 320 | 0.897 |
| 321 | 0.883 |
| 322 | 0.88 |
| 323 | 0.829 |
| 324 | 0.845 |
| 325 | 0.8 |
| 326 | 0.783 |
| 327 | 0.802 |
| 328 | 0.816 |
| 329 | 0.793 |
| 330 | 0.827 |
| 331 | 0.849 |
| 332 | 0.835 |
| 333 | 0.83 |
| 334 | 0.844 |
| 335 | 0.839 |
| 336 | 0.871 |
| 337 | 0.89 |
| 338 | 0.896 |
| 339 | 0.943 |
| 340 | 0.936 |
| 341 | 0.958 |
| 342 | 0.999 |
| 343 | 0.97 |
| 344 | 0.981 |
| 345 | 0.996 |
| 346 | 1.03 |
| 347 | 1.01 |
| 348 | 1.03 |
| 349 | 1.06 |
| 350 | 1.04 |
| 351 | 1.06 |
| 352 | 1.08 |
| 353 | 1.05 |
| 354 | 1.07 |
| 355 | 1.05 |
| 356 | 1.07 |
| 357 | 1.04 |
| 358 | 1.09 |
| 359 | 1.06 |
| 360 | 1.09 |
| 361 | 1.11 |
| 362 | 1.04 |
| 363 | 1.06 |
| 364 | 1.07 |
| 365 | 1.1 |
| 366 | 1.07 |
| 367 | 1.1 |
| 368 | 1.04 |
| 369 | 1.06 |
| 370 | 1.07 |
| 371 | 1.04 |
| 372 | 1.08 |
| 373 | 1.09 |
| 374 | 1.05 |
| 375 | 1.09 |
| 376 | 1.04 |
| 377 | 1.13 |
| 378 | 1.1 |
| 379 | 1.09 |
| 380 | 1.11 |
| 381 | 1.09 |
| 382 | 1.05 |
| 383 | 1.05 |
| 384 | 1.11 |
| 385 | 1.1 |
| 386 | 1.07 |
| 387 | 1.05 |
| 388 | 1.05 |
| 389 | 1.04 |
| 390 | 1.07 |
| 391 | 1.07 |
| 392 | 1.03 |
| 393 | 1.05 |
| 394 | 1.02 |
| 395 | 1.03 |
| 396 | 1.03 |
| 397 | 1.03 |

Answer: 2.2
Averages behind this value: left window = 1.05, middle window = 0.885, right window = 1.02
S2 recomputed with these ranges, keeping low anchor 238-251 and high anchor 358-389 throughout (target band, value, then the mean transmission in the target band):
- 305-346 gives 5.5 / 0.912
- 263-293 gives -0.3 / 1.04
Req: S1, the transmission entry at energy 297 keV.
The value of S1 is 1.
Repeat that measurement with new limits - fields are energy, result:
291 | 1.08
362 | 1.04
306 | 0.958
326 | 0.783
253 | 1.04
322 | 0.88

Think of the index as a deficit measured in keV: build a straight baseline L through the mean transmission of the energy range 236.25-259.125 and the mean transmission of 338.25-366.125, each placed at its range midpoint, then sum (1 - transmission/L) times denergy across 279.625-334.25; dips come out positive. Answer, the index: 3.5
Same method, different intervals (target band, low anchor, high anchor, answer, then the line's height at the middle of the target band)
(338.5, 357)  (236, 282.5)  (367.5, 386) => 0.8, 1.06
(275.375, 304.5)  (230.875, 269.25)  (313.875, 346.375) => -2.4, 0.954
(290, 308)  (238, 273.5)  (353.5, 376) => 0.5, 1.04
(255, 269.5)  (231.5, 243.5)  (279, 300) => 0.1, 1.03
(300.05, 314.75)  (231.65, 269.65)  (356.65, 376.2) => 0.8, 1.04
